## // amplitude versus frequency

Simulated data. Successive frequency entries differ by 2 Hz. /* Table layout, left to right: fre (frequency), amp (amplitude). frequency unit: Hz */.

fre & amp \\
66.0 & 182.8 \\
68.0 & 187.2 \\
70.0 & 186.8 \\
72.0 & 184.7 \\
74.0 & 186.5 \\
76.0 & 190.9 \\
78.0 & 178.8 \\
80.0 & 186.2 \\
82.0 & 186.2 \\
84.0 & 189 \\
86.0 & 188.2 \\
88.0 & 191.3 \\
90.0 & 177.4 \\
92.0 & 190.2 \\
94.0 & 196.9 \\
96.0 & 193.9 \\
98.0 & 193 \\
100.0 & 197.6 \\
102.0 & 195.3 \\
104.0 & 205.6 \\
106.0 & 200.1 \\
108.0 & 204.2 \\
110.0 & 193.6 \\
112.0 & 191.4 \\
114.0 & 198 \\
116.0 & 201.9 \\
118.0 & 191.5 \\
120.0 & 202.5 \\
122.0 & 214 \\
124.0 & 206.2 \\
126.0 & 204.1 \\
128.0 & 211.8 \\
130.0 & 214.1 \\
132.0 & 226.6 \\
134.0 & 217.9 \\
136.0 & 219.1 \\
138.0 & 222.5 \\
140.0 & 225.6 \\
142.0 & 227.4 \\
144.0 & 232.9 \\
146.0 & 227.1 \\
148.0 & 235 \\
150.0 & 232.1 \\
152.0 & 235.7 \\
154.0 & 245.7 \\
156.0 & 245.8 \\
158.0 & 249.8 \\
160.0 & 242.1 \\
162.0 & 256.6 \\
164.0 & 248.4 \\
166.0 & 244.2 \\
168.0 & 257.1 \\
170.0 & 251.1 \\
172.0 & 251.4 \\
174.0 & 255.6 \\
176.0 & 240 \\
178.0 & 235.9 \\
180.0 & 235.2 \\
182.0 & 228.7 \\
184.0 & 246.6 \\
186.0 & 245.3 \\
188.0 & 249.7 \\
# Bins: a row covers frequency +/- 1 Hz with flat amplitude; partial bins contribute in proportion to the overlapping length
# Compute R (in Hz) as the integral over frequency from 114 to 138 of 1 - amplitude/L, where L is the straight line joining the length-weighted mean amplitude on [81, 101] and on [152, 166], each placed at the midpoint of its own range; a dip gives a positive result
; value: 1.04 Hz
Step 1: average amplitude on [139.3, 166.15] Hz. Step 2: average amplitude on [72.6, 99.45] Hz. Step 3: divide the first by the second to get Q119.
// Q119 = 1.27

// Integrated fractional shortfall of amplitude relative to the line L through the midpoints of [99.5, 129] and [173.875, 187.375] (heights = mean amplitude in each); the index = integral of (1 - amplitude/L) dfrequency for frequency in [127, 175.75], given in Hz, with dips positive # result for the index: -2.90 Hz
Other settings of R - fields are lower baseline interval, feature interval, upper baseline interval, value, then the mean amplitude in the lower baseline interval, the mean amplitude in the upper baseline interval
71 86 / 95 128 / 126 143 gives 0.95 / 186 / 220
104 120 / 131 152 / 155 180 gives -0.25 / 198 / 248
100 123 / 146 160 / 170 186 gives -0.82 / 200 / 243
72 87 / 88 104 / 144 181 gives 0.40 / 186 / 244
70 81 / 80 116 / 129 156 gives 1.12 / 186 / 228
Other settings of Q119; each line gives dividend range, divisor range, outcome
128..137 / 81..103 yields 1.15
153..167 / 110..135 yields 1.20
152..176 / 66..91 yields 1.34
